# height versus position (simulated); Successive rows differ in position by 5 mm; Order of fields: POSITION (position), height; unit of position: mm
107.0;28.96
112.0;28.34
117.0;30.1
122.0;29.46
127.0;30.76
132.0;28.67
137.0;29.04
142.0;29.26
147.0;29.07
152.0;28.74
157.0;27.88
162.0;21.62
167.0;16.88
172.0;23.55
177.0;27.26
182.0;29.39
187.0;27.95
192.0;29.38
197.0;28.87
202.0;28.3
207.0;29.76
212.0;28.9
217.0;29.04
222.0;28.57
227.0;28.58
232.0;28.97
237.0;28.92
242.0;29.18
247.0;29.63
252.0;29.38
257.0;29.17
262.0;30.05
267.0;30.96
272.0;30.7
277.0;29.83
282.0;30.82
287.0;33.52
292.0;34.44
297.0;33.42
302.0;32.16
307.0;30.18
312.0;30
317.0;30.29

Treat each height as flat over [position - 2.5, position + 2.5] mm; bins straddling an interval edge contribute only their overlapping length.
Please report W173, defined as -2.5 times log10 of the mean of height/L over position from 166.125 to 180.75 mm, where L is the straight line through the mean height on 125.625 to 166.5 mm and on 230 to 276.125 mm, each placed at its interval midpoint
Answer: 0.18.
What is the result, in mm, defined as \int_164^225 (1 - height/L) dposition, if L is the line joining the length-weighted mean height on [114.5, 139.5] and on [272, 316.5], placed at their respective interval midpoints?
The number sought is 6.4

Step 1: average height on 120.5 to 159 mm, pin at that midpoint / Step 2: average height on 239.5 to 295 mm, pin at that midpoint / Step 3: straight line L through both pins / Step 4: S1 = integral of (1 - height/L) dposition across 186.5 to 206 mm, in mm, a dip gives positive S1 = 0.7 mm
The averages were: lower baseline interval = 29.1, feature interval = 28.8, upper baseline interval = 30.7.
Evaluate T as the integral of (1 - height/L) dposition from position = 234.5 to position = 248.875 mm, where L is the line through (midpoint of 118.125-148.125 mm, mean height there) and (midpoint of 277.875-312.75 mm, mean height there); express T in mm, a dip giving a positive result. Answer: 0.9 mm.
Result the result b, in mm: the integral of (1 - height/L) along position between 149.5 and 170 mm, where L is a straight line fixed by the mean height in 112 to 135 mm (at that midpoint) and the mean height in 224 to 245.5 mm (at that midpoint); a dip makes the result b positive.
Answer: 3.9 mm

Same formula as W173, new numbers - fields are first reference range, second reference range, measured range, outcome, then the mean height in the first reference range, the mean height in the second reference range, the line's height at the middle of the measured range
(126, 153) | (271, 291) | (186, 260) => 0.057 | 29.2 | 31.5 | 30.6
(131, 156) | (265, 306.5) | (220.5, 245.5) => 0.069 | 28.9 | 31.9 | 30.8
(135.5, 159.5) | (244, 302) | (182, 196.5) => 0.028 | 28.8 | 31.1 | 29.6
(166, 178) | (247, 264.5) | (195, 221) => -0.132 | 22.7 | 29.5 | 25.6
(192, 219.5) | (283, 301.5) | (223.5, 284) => 0.063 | 29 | 33.4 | 31.4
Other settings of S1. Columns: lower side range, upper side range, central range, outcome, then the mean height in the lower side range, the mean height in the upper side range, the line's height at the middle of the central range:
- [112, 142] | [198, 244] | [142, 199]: 5.2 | 29.5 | 28.9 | 29.2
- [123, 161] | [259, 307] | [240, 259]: 1.0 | 28.8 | 31.7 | 31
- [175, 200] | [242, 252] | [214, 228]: 0.2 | 28.6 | 29.5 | 29.1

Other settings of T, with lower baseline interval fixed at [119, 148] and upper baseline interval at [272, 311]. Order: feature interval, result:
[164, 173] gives 3.1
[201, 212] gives 0.5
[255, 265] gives 0.5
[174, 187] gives 0.9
